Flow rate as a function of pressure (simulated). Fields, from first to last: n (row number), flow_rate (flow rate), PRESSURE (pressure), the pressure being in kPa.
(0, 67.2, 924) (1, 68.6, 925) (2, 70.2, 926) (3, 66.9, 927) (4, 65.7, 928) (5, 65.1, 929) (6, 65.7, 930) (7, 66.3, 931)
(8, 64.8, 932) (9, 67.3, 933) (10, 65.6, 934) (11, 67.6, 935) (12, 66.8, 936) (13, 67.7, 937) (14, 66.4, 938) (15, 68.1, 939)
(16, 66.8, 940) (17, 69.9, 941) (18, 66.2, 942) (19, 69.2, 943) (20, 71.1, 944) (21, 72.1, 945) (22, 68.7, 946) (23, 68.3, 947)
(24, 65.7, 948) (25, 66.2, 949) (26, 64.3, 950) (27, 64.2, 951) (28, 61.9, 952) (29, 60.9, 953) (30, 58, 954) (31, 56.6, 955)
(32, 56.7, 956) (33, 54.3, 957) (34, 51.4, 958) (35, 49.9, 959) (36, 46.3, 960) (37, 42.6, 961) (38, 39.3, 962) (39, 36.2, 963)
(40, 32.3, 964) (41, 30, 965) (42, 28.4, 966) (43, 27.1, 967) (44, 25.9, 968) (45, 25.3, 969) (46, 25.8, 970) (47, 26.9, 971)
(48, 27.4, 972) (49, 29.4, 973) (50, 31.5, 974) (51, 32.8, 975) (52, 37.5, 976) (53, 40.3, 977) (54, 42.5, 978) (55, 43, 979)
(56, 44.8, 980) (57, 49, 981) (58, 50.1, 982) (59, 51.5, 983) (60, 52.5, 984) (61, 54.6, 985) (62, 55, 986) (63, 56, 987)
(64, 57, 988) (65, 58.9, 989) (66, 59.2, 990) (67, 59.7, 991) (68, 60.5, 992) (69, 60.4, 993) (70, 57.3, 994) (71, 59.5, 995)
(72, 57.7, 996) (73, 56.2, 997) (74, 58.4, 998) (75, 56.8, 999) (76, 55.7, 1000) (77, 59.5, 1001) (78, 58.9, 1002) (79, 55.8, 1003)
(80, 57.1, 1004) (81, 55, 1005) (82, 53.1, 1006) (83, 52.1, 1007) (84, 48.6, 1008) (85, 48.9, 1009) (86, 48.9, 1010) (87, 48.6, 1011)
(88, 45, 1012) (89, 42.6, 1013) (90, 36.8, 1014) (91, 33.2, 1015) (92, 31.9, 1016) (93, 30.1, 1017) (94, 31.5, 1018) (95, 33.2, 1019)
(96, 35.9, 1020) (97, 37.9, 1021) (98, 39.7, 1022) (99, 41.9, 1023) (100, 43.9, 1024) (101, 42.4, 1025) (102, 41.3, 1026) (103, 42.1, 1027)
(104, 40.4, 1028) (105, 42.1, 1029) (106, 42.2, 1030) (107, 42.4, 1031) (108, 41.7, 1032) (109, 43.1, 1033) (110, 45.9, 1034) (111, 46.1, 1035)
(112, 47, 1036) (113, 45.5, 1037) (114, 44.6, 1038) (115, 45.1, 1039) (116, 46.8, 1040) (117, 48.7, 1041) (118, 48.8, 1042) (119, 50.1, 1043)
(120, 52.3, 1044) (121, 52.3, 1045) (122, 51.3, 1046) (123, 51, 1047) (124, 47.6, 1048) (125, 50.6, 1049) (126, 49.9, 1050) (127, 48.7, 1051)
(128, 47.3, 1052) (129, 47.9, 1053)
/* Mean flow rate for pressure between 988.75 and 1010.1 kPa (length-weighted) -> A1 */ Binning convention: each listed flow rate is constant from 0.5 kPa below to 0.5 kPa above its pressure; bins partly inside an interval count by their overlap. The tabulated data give 56.4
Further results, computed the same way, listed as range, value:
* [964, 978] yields 30.4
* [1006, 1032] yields 41.2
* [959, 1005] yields 46.2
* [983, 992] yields 56.5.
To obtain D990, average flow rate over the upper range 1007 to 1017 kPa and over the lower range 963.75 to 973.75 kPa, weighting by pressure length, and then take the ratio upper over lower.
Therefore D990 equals 1.53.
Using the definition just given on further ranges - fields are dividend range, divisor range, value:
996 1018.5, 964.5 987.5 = 1.26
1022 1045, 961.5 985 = 1.23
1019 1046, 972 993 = 0.92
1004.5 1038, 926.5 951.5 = 0.63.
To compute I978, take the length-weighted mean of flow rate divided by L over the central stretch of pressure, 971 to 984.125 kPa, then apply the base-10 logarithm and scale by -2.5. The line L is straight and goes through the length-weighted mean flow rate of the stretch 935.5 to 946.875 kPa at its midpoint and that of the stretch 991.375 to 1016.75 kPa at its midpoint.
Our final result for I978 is 0.41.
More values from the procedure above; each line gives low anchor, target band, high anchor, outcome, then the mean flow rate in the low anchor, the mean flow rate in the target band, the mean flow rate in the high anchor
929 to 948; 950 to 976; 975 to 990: 0.373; 67.6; 41.2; 49.2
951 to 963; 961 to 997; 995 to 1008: 0.238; 52.3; 43.7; 56.2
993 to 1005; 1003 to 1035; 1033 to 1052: 0.238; 57.5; 42.8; 48.3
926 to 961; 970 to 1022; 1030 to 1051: 0.160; 63.7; 47.3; 47.4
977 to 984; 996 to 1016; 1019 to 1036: -0.154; 46.8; 50.8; 41.7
